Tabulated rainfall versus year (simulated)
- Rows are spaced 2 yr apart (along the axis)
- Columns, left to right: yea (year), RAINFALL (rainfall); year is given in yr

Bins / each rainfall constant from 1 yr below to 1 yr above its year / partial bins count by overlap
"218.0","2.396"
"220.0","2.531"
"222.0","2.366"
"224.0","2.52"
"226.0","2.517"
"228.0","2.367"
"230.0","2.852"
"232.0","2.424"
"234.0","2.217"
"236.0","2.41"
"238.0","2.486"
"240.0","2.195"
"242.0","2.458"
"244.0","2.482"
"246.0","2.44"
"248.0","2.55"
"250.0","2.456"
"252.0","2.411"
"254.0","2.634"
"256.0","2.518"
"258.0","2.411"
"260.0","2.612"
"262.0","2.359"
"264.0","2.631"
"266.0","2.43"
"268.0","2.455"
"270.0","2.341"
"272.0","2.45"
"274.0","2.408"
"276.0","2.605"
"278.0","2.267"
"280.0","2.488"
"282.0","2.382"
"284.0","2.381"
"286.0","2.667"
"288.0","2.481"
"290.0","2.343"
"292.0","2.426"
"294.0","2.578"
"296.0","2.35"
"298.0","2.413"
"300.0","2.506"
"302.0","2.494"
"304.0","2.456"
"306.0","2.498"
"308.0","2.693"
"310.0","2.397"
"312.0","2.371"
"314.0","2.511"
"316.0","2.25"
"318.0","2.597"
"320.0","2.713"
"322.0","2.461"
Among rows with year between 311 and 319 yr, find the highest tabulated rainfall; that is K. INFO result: 2.597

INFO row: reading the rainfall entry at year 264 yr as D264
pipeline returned 2.631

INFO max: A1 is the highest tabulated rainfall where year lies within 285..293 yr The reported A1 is 2.667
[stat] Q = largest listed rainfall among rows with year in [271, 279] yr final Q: 2.605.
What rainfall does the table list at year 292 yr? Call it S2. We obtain 2.426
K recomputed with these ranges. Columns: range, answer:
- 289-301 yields 2.578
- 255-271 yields 2.631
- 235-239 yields 2.486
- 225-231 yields 2.852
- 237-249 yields 2.55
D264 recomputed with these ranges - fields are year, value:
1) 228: 2.367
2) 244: 2.482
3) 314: 2.511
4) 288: 2.481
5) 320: 2.713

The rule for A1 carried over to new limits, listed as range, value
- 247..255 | 2.634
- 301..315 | 2.693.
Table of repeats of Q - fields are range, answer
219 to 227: 2.531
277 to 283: 2.488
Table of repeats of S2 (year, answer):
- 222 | 2.366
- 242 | 2.458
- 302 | 2.494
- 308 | 2.693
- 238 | 2.486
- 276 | 2.605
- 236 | 2.41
